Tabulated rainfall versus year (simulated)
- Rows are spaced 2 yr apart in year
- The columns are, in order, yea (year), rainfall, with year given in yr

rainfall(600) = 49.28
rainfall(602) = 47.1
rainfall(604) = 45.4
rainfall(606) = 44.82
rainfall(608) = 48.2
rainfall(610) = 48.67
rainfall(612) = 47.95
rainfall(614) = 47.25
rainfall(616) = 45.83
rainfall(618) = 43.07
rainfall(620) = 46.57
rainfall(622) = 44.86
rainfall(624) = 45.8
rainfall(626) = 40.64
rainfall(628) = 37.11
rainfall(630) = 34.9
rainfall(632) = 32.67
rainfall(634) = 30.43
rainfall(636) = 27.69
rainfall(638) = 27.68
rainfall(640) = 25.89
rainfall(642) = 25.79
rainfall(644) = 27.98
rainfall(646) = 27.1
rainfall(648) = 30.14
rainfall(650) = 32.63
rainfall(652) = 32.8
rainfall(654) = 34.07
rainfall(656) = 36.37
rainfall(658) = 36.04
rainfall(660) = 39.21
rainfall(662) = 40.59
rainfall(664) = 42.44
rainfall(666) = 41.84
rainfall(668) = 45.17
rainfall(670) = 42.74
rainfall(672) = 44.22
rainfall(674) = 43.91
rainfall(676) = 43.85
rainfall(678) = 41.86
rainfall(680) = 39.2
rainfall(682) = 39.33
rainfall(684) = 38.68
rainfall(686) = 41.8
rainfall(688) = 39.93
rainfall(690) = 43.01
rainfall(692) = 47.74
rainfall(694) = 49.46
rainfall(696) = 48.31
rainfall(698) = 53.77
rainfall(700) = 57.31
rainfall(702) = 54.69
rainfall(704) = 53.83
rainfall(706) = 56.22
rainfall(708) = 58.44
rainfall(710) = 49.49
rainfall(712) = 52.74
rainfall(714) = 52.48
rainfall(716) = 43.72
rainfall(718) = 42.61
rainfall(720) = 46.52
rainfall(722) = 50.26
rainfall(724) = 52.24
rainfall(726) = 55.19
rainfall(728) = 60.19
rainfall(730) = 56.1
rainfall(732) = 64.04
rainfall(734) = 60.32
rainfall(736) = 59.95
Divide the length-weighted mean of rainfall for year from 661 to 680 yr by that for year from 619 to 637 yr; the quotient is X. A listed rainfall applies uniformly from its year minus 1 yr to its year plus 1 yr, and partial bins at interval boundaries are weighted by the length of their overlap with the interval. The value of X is 1.13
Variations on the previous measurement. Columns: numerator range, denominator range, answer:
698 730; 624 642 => 1.62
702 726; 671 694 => 1.20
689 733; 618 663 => 1.51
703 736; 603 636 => 1.27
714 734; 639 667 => 1.56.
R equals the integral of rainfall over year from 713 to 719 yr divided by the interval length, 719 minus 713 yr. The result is 46.3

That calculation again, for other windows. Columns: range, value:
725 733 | 58.9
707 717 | 51.4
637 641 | 26.8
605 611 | 47.2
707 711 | 54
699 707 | 55.5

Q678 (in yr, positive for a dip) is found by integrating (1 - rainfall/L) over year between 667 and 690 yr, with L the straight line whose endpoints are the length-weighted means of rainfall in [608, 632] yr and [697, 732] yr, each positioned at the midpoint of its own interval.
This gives 3.5 yr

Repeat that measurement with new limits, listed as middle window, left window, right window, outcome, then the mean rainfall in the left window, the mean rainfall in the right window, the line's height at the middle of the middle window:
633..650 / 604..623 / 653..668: 5.6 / 46.3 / 39.1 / 42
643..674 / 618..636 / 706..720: 4.3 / 38.7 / 50.1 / 42.9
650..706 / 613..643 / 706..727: 1.8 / 37.1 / 50.6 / 44.7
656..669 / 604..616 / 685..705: 2.1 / 47.1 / 49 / 48.3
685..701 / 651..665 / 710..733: -0.7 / 37.4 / 52.2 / 45.6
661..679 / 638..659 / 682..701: -2.1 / 30.7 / 46.3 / 38.5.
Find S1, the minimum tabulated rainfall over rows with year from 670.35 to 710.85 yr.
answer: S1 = 38.68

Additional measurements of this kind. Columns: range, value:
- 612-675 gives 25.79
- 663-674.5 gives 41.84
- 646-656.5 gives 27.1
